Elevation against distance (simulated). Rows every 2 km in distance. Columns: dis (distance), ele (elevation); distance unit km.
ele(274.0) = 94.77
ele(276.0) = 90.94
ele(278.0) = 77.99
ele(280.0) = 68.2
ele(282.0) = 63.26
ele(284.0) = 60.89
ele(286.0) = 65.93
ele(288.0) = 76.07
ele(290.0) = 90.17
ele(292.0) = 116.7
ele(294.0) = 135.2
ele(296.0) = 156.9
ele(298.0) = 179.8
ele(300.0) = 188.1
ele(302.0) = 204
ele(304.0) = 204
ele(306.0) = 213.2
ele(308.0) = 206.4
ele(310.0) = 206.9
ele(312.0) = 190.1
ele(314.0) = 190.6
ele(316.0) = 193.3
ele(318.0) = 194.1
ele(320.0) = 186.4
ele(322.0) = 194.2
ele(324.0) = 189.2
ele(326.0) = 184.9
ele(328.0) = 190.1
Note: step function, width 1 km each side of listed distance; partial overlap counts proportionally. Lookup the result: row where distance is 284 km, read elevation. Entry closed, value 60.89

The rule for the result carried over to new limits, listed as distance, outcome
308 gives 206.4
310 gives 206.9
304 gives 204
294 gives 135.2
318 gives 194.1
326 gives 184.9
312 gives 190.1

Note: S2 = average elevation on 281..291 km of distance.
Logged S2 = 71.3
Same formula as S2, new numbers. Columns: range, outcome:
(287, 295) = 105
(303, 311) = 208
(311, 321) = 191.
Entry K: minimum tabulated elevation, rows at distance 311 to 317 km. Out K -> 190.1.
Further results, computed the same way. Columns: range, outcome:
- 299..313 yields 188.1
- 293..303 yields 135.2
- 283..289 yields 60.89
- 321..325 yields 189.2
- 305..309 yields 206.4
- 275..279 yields 77.99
